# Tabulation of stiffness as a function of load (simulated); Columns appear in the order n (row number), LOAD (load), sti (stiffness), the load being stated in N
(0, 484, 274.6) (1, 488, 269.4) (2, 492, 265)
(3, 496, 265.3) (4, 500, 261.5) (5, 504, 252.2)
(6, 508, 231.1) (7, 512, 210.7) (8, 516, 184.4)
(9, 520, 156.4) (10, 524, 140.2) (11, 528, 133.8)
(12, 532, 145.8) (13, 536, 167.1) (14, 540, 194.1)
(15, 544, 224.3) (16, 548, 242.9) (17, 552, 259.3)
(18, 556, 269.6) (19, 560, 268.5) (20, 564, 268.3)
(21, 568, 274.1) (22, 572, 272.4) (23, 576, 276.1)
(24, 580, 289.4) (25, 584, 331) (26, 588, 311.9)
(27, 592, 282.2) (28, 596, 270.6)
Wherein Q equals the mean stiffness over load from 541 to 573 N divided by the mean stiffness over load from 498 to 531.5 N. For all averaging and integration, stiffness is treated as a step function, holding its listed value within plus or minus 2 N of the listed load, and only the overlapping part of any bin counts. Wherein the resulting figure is 1.3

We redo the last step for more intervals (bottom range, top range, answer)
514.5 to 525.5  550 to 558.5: 1.65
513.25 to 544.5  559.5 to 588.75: 1.72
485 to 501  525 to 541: 0.59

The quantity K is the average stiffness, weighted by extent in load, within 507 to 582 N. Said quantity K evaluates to 221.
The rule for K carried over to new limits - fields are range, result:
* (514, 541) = 159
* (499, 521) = 217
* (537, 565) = 243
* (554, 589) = 284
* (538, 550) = 220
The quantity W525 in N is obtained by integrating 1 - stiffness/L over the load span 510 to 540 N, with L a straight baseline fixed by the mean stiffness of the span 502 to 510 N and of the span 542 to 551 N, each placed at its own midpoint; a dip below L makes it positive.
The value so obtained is 9.3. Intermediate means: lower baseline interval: 242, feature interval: 165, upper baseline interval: 236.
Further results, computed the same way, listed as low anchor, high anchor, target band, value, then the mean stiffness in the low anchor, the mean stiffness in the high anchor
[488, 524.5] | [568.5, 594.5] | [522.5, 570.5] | 8.4 N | 225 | 292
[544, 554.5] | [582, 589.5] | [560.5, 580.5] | 1.1 N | 247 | 322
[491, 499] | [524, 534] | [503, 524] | 0.0 N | 265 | 140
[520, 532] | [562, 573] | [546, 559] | -1.9 N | 142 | 272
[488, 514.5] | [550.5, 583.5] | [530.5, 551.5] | 5.1 N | 248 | 275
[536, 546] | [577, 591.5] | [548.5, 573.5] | -1.9 N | 201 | 305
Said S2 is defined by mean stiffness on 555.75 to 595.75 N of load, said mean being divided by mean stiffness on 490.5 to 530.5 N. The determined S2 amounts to 1.4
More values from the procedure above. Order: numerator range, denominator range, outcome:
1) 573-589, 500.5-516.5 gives 1.32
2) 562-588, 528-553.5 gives 1.44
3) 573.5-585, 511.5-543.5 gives 1.76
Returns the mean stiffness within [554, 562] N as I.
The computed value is 269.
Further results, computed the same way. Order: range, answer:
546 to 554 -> 251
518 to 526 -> 148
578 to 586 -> 310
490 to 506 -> 261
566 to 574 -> 273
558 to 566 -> 268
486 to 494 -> 267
